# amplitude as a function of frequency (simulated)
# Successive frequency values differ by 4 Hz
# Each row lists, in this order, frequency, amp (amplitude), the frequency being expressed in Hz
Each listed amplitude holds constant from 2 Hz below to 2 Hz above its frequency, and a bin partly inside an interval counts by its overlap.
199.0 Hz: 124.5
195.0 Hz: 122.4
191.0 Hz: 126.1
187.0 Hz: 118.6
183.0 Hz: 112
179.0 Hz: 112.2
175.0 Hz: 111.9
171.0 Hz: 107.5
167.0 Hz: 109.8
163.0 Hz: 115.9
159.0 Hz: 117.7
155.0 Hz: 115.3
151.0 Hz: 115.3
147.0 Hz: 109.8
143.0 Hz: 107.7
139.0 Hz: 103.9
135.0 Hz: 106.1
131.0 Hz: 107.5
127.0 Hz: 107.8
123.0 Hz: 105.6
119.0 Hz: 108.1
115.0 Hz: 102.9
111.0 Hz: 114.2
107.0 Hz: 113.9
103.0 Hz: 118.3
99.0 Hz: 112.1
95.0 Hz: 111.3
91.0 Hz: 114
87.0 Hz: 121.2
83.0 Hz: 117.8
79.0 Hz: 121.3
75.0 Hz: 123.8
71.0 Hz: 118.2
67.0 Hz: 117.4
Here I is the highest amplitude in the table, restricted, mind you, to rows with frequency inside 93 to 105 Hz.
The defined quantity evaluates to 118.3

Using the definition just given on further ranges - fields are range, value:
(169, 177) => 111.9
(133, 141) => 106.1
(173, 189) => 118.6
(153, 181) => 117.7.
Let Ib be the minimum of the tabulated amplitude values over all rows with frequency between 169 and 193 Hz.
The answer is 107.5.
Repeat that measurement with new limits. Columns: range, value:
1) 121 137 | 105.6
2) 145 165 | 109.8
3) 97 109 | 112.1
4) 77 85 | 117.8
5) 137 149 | 103.9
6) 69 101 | 111.3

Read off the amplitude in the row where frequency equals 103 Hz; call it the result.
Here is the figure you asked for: 118.3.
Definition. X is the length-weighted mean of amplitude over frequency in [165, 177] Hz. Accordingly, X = 110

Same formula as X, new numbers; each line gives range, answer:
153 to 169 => 115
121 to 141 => 106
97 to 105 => 115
